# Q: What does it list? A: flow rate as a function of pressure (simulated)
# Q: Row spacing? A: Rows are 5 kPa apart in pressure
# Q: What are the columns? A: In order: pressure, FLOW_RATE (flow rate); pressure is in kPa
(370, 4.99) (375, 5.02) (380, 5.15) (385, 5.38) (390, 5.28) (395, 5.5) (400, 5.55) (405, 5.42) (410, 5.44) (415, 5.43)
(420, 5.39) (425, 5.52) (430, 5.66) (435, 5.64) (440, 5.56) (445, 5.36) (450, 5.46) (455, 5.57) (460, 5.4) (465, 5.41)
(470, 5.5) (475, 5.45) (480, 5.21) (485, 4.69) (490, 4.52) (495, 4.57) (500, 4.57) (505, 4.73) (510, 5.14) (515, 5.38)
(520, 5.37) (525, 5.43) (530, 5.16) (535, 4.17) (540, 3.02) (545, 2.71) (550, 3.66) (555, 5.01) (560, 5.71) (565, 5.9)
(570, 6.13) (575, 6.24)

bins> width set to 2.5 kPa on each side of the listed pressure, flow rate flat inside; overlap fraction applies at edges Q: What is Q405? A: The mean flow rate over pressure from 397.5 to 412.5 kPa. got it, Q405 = 5.47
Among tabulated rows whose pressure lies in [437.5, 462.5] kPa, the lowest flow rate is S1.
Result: 5.36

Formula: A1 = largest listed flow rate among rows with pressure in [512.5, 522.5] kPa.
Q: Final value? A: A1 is 5.38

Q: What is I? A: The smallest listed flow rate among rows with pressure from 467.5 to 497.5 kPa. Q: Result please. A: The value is 4.52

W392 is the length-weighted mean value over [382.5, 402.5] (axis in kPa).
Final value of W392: 5.43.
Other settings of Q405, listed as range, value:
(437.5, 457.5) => 5.49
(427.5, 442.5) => 5.62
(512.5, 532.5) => 5.33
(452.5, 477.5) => 5.47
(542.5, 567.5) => 4.6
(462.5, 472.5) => 5.46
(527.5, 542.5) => 4.12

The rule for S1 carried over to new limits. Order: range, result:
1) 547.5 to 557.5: 3.66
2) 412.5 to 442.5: 5.39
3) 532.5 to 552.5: 2.71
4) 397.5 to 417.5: 5.42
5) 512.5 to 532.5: 5.16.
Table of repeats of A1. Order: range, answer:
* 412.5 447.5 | 5.66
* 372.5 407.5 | 5.55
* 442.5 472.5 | 5.57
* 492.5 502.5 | 4.57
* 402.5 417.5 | 5.44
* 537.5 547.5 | 3.02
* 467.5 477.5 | 5.5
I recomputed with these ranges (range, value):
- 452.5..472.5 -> 5.4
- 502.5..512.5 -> 4.73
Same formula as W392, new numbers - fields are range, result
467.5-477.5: 5.47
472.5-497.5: 4.89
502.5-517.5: 5.08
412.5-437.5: 5.53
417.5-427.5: 5.46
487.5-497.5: 4.54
